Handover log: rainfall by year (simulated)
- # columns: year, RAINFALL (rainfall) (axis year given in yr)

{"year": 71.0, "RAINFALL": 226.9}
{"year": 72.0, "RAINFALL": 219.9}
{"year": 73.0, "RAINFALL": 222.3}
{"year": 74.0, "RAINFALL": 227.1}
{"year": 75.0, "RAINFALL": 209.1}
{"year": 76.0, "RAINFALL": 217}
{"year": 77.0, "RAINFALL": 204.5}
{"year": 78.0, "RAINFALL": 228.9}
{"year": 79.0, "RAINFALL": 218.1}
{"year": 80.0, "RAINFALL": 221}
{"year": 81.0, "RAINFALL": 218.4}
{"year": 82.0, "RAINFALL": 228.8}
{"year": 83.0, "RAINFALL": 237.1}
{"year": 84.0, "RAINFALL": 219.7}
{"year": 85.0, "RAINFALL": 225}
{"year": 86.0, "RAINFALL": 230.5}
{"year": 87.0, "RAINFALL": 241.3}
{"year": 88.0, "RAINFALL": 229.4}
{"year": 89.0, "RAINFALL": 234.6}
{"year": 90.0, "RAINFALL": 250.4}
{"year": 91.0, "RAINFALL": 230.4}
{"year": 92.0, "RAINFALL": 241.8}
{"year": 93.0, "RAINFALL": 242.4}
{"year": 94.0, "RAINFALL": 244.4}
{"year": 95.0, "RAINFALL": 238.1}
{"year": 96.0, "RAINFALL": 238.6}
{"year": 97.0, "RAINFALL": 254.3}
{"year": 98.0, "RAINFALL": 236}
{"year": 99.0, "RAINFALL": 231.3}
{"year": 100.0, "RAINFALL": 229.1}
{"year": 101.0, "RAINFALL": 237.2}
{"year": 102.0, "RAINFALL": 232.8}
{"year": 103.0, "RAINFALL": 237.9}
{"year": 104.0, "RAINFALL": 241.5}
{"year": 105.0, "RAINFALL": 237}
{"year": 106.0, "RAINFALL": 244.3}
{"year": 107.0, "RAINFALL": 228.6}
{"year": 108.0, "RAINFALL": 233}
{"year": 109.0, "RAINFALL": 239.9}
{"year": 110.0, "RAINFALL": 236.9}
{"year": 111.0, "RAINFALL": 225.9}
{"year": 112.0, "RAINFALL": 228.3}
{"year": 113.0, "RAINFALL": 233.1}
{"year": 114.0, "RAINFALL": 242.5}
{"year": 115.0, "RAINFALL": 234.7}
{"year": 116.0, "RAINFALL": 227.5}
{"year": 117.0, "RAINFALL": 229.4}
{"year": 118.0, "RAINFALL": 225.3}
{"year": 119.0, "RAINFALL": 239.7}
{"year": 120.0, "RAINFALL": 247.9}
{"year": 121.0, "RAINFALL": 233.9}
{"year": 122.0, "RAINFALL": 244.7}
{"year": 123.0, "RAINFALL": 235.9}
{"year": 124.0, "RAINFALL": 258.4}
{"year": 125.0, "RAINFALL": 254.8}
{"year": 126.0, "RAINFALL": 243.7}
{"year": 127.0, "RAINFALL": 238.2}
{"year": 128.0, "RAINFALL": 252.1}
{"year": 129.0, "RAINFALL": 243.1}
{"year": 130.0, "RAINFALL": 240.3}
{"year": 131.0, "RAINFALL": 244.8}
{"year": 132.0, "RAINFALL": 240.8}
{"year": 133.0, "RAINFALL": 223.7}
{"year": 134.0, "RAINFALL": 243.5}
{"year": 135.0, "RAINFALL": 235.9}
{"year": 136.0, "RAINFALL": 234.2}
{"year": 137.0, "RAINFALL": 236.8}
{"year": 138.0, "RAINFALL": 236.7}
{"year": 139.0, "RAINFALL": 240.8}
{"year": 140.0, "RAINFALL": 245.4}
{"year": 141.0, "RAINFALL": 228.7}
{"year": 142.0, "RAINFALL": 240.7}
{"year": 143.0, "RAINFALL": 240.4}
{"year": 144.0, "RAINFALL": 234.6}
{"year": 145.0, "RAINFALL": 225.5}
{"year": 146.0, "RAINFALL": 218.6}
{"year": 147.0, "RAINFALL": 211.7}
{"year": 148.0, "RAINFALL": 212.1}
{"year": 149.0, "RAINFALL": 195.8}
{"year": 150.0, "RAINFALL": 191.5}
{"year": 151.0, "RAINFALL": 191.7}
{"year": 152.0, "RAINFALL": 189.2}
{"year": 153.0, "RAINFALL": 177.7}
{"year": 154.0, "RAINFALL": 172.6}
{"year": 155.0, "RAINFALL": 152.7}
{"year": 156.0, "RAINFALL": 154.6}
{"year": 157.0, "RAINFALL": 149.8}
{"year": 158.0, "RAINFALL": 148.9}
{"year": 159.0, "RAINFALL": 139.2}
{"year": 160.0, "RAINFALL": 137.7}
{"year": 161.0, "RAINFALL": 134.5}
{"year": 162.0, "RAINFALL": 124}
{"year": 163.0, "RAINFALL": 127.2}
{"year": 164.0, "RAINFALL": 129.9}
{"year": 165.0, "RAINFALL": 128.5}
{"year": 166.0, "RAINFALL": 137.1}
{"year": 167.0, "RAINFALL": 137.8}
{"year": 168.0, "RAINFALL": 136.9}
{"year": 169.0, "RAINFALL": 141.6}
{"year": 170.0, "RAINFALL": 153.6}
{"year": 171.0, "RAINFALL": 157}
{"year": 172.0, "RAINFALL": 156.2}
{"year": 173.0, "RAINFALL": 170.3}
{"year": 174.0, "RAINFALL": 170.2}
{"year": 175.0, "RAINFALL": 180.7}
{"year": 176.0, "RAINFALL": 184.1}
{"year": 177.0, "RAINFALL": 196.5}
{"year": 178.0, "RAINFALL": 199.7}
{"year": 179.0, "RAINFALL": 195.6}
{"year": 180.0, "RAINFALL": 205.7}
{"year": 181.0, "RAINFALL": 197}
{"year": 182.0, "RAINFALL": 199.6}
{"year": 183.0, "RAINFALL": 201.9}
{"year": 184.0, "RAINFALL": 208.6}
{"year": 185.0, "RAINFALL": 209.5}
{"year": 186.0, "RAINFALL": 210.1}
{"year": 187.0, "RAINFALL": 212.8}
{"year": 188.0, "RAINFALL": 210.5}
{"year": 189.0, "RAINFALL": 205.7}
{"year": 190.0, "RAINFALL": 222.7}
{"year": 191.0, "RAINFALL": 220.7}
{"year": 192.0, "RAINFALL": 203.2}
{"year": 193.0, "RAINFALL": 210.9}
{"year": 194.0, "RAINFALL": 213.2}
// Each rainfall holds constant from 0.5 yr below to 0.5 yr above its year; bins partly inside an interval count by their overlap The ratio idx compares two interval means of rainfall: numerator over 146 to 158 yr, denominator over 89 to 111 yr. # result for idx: 0.76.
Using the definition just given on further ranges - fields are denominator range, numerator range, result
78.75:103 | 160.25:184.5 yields 0.71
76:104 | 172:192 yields 0.86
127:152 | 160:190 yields 0.76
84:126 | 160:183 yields 0.68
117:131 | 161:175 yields 0.60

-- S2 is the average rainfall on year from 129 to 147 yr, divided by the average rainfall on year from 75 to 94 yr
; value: 1.0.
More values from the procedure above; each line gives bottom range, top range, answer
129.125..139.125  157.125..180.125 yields 0.65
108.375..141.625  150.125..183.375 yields 0.68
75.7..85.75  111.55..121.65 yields 1.06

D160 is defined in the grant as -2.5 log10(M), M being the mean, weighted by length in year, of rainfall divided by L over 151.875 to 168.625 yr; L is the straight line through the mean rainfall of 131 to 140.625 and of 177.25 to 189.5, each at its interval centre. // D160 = 0.46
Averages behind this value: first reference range 238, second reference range 205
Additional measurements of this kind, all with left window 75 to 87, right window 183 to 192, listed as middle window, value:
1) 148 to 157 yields 0.20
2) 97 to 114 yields -0.07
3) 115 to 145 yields -0.10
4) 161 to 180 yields 0.33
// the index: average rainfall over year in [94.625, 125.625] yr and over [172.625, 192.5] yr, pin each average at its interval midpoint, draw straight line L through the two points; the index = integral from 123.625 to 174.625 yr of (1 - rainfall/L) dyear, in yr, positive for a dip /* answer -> 5.7 yr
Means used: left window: 237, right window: 200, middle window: 195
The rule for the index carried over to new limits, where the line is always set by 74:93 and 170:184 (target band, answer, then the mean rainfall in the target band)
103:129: -3.1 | 238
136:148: -1.8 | 232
